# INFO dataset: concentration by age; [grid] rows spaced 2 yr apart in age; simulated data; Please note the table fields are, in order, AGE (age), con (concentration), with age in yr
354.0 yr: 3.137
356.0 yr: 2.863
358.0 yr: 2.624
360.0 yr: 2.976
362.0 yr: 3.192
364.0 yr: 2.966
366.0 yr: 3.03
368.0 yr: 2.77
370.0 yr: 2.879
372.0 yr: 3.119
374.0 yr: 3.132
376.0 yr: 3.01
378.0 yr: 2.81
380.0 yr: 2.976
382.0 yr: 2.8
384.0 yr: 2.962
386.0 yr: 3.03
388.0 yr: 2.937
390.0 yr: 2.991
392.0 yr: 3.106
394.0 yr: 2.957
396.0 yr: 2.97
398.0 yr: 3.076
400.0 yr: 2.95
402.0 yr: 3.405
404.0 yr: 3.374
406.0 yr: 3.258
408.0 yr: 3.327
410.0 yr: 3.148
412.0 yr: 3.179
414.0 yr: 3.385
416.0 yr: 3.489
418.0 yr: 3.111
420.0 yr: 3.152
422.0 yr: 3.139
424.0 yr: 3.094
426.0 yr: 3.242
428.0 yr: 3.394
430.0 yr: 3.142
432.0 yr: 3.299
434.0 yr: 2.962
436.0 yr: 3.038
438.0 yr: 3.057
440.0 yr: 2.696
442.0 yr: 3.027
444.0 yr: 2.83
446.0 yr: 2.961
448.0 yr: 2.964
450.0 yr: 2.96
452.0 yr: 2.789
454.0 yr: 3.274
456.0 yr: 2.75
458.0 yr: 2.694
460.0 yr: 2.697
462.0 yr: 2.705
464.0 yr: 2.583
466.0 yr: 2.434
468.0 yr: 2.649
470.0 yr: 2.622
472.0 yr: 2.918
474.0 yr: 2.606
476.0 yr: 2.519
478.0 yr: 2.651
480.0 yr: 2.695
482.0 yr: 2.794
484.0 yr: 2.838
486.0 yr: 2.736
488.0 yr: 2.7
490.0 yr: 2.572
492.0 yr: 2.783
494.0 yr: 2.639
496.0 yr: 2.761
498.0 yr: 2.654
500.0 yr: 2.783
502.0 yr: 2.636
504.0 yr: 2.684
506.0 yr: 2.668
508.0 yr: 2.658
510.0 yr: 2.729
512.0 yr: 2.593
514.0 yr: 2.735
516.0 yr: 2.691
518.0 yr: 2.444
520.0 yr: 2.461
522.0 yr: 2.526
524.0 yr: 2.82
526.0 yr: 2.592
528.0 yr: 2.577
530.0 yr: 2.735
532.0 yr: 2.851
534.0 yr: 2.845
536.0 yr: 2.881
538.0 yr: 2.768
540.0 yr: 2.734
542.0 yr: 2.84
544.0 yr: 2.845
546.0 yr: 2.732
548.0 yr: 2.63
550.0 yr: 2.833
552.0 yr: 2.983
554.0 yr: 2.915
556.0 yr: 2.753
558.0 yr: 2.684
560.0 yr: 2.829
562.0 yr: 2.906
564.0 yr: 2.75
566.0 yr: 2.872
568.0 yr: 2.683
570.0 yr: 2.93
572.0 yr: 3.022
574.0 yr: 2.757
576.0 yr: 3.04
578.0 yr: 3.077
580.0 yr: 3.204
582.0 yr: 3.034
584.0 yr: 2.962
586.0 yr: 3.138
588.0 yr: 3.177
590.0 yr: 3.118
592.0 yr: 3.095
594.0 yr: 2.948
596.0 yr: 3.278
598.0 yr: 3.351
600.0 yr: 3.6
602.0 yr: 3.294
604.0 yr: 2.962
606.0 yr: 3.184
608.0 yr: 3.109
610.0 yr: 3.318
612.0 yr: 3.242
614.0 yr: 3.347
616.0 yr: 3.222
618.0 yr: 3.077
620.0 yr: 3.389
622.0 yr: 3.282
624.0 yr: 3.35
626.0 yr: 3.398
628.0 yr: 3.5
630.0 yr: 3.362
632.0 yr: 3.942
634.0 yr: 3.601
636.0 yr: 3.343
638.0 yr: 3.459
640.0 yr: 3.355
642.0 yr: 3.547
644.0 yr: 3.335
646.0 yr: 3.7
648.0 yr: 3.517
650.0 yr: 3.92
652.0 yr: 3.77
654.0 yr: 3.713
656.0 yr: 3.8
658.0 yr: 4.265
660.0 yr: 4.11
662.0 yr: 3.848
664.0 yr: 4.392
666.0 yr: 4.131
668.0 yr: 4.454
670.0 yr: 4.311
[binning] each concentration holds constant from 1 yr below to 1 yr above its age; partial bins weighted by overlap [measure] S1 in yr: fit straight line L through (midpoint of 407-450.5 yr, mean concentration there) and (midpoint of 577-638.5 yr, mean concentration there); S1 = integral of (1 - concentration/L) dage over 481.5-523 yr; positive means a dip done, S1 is 6.67 yr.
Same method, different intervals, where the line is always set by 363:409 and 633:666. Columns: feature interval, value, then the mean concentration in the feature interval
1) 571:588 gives 2.47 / 3.04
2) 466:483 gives 3.15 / 2.67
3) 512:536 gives 5.20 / 2.67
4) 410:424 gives -0.48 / 3.23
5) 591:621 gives 3.29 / 3.23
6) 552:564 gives 2.30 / 2.83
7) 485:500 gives 2.82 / 2.7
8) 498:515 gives 3.42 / 2.68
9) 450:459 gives 0.93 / 2.89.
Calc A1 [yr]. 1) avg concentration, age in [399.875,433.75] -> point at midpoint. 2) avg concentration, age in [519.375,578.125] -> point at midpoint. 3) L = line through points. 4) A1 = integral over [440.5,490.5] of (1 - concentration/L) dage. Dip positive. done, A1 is 5.2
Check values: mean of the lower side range 3.24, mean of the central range 2.76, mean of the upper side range 2.79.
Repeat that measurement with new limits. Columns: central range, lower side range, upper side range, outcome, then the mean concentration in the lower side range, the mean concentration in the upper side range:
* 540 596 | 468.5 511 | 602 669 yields 4.36 yr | 2.7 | 3.57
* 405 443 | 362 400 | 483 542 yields -3.67 yr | 2.98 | 2.7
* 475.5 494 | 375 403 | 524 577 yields 1.19 yr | 3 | 2.81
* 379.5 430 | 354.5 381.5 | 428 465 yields -3.46 yr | 2.95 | 2.93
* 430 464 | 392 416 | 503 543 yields 1.10 yr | 3.19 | 2.69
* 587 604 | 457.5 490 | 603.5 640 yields 0.05 yr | 2.67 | 3.34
